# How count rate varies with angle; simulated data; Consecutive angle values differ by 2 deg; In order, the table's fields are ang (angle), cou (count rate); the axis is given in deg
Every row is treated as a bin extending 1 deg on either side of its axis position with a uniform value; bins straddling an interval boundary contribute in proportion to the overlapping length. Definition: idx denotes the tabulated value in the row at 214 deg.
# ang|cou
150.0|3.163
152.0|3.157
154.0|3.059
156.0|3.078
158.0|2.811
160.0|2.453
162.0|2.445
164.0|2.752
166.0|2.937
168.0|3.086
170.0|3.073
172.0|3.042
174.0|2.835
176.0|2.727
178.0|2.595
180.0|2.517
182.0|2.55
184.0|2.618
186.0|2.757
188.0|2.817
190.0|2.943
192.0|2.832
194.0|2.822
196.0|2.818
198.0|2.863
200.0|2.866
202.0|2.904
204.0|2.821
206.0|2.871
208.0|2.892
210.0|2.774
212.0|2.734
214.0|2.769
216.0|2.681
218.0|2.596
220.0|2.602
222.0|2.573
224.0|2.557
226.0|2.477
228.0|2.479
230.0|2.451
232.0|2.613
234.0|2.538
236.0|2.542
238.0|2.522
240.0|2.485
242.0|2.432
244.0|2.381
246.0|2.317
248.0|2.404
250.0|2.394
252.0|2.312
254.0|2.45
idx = 2.769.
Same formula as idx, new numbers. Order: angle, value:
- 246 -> 2.317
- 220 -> 2.602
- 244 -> 2.381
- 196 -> 2.818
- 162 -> 2.445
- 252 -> 2.312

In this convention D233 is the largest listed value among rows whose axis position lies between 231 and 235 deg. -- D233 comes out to 2.613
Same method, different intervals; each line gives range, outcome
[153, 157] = 3.078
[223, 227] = 2.557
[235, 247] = 2.542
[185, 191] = 2.943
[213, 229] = 2.769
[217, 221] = 2.602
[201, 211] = 2.904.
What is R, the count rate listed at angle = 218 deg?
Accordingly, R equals 2.596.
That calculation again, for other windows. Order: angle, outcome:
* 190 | 2.943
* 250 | 2.394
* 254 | 2.45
